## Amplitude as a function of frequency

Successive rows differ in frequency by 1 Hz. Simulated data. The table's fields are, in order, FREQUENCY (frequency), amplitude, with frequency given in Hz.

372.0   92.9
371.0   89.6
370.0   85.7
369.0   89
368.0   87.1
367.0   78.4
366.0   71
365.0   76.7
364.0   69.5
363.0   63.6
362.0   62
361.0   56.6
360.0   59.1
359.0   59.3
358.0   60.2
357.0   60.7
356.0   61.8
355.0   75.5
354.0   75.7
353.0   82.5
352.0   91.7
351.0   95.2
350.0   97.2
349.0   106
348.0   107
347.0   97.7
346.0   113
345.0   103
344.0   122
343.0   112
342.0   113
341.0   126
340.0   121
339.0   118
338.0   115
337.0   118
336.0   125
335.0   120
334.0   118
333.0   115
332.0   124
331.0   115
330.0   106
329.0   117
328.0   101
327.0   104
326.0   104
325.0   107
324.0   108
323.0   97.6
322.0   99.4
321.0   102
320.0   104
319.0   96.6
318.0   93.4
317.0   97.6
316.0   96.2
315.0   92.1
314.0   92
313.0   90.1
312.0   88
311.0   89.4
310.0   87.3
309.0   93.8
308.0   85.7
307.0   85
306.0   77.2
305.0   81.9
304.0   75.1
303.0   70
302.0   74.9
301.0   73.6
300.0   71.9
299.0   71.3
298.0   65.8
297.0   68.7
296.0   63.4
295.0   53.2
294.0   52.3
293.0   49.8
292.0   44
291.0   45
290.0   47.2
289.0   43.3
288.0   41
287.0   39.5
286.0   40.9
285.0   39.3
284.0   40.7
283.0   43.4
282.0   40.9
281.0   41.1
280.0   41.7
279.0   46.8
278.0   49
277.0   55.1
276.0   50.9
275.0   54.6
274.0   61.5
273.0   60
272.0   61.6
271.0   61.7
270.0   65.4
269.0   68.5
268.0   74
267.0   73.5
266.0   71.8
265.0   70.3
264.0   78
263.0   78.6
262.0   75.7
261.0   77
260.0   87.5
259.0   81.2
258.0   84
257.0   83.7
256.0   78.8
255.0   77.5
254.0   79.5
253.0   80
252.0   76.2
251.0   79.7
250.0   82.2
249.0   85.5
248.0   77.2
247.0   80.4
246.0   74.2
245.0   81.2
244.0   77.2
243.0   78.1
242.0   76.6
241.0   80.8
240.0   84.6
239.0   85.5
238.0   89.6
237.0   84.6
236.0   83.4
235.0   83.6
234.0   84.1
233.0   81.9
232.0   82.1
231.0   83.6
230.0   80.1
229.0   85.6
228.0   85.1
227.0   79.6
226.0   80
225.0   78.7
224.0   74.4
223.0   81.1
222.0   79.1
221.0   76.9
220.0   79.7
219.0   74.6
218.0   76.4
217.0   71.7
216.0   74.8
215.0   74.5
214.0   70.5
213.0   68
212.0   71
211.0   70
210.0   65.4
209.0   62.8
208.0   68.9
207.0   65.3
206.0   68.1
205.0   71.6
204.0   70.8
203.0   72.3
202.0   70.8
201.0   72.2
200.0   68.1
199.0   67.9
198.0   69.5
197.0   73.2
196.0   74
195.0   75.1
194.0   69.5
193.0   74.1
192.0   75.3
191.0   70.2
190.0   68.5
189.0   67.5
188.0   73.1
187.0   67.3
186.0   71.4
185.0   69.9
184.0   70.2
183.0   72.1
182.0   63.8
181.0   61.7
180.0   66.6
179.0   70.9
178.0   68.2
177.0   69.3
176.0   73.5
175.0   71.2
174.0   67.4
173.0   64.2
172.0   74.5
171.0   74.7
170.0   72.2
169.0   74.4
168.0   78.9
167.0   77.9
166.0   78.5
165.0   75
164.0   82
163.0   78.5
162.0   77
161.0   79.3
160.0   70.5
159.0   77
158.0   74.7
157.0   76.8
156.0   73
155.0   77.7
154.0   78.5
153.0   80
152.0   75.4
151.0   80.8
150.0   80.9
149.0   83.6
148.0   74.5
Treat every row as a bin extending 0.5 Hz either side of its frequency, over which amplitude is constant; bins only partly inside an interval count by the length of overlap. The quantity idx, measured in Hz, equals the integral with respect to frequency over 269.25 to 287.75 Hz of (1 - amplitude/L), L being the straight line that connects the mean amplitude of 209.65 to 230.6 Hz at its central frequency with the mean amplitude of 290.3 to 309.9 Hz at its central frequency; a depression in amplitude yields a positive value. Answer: 5.5 Hz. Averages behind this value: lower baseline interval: 76.2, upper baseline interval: 68.7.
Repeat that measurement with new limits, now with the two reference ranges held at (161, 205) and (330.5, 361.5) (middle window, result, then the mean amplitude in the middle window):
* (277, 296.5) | 9.51 Hz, 45.6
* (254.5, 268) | 1.06 Hz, 78.1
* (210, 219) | 0.60 Hz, 71.9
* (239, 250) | 0.27 Hz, 80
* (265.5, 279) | 3.89 Hz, 61.6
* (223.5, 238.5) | -0.50 Hz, 82.4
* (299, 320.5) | 1.58 Hz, 86.1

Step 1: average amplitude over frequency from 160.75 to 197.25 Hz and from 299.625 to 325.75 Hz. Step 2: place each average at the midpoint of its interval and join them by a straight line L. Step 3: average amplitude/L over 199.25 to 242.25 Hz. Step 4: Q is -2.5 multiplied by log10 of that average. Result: 0.02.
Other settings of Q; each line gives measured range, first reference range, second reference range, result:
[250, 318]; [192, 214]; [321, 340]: 0.38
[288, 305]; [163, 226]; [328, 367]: 0.40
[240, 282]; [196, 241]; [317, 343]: 0.24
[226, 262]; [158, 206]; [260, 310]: -0.23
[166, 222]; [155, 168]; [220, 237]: 0.11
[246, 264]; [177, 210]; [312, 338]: 0.08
